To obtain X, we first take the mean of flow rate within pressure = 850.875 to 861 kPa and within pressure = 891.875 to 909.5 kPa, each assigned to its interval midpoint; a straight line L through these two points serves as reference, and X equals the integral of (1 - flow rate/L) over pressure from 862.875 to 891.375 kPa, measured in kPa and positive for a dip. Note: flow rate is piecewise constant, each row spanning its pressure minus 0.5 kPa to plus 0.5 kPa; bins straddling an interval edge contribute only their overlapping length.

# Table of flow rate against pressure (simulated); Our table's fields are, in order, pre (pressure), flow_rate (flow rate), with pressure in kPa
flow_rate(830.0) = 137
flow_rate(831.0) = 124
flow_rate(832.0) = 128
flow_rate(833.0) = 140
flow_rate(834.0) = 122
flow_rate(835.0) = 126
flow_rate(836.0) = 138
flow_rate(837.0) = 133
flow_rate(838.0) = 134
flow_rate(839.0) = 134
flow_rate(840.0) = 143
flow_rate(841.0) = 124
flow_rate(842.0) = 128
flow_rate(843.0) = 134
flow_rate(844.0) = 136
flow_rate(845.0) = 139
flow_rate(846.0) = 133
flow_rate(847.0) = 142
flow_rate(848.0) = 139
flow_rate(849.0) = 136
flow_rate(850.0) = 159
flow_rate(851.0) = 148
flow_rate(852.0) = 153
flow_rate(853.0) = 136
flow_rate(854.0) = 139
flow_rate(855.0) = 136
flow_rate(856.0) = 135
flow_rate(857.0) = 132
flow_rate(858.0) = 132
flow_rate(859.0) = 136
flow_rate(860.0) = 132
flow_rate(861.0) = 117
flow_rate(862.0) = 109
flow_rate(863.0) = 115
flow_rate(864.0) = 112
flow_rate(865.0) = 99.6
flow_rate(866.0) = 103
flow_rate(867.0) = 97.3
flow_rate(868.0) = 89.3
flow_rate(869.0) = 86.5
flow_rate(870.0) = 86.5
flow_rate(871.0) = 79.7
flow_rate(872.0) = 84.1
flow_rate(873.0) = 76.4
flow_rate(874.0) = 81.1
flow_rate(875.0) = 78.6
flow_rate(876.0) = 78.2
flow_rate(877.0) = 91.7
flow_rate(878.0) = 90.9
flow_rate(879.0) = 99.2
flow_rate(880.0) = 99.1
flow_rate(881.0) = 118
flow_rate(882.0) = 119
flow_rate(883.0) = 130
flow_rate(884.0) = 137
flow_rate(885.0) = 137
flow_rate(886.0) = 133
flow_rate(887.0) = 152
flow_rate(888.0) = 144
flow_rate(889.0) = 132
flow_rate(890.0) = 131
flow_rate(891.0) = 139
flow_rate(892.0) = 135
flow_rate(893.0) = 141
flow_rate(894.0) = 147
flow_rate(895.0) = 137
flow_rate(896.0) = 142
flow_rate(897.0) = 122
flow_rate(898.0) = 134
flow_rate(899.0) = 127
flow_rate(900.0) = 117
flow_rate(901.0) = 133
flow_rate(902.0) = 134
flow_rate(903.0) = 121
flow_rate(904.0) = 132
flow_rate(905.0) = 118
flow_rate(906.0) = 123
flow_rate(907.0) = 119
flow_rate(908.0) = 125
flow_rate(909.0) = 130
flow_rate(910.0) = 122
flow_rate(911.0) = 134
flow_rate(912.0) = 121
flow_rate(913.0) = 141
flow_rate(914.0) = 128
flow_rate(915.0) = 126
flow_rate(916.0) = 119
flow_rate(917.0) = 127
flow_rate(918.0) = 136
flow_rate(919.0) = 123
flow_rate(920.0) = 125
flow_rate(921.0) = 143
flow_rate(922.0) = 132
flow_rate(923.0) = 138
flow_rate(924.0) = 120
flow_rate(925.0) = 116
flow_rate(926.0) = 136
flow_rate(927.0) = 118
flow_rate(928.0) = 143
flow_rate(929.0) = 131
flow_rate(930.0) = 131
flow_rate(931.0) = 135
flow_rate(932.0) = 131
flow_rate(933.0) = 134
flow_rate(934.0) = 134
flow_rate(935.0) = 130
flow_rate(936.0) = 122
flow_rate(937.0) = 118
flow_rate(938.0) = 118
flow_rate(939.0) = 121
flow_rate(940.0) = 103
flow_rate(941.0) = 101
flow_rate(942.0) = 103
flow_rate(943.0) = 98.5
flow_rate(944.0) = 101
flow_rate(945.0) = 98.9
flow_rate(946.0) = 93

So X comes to 5.5 kPa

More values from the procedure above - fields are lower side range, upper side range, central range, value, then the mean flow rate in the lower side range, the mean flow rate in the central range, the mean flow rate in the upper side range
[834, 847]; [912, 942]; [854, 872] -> 2.74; 133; 112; 126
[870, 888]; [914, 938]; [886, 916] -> -3.87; 106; 131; 129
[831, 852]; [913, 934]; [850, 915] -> 5.93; 136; 121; 130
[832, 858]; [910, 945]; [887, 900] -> -0.65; 136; 136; 124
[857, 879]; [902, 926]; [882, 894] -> -2.73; 99.6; 137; 127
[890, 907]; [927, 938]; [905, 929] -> 0.44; 131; 128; 130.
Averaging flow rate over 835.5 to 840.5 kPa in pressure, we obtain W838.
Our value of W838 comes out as 136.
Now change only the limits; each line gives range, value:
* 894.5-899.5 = 132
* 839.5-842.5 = 132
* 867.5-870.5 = 87.4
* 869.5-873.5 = 81.7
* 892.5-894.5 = 144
